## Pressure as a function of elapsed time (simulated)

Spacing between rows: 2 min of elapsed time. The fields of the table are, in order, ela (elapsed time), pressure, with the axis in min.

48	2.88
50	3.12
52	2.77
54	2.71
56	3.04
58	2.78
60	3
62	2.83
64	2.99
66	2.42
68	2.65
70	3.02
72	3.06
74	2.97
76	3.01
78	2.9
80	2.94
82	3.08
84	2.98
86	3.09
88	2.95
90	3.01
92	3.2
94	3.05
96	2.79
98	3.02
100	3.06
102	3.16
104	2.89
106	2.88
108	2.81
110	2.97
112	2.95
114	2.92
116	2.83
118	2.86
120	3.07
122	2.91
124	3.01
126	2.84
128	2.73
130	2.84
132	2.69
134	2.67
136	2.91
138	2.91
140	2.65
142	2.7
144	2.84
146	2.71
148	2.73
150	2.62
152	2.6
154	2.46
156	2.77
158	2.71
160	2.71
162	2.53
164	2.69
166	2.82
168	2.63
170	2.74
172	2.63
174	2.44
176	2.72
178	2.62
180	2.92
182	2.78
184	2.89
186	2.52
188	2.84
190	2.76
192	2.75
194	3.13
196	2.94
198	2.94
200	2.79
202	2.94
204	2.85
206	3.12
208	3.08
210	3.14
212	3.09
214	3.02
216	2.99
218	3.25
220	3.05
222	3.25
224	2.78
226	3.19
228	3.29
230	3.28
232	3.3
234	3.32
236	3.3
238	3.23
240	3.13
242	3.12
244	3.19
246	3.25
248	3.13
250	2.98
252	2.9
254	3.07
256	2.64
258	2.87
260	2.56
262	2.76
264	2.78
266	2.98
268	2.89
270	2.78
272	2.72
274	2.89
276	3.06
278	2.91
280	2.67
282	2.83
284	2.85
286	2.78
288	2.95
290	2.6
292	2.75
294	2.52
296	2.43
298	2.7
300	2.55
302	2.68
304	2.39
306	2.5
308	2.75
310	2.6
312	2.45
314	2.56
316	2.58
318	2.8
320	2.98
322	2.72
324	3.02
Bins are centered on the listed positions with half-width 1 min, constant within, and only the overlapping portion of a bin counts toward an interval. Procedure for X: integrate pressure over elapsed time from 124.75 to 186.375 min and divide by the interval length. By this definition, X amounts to 2.71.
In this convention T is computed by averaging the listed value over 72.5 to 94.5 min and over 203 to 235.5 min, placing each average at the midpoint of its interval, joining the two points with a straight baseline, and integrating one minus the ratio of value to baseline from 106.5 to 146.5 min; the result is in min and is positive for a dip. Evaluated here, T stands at 2.7 min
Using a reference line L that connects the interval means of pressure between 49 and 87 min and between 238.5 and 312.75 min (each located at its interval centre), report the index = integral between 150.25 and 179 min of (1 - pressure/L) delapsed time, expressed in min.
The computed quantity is 2.2 min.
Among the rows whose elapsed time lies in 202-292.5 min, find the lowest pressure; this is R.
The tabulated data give 2.56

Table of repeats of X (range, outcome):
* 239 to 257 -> 3.05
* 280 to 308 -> 2.66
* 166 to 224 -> 2.88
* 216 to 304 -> 2.93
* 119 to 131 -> 2.9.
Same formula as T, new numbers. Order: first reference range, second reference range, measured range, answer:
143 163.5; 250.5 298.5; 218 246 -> -4.5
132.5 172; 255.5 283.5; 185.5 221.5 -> -2.8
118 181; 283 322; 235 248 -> -2.5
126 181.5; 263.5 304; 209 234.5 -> -3.9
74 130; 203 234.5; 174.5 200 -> 2.2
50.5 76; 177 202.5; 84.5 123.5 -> -1.6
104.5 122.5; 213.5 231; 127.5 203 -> 6.7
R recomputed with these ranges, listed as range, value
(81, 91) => 2.95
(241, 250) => 2.98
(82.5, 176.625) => 2.44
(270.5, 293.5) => 2.6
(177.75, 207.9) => 2.52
